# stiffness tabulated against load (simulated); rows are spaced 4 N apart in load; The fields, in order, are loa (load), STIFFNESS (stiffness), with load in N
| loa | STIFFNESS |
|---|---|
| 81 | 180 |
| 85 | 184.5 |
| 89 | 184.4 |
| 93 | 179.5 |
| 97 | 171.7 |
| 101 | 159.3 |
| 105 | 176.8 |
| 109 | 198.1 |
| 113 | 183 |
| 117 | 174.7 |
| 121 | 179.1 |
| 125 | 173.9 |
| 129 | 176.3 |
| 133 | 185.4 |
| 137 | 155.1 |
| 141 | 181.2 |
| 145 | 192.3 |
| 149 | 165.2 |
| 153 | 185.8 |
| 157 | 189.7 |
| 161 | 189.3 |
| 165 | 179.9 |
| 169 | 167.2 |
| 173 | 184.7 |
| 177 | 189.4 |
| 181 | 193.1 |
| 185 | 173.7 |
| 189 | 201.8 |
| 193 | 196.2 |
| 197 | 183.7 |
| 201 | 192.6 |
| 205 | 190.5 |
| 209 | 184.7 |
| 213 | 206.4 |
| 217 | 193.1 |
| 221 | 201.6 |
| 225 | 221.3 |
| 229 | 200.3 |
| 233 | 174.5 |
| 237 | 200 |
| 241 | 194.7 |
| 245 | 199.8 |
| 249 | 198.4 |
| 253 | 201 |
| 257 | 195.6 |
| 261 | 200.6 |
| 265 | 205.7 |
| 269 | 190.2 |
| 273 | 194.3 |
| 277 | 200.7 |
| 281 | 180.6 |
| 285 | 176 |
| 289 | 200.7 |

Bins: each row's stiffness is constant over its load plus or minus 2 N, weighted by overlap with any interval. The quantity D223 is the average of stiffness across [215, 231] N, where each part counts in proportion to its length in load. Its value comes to 204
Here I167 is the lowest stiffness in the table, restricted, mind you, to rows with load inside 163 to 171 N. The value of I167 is 167.2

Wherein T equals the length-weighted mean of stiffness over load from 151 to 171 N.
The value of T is 182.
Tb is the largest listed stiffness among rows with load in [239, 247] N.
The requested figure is 199.8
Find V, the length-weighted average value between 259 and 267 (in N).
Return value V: 203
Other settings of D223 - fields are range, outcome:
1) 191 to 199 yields 190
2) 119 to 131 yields 176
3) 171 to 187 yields 185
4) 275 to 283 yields 191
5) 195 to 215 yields 192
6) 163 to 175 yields 177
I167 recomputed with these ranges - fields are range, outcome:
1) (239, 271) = 190.2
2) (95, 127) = 159.3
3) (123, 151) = 155.1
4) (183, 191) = 173.7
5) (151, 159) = 185.8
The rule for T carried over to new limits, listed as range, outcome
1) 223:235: 199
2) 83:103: 176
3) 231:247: 192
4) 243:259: 199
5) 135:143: 168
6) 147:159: 180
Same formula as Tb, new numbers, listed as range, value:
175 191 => 201.8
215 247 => 221.3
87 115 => 198.1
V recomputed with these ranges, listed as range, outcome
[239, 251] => 198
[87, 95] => 182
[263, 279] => 198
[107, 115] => 191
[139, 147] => 187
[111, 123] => 179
